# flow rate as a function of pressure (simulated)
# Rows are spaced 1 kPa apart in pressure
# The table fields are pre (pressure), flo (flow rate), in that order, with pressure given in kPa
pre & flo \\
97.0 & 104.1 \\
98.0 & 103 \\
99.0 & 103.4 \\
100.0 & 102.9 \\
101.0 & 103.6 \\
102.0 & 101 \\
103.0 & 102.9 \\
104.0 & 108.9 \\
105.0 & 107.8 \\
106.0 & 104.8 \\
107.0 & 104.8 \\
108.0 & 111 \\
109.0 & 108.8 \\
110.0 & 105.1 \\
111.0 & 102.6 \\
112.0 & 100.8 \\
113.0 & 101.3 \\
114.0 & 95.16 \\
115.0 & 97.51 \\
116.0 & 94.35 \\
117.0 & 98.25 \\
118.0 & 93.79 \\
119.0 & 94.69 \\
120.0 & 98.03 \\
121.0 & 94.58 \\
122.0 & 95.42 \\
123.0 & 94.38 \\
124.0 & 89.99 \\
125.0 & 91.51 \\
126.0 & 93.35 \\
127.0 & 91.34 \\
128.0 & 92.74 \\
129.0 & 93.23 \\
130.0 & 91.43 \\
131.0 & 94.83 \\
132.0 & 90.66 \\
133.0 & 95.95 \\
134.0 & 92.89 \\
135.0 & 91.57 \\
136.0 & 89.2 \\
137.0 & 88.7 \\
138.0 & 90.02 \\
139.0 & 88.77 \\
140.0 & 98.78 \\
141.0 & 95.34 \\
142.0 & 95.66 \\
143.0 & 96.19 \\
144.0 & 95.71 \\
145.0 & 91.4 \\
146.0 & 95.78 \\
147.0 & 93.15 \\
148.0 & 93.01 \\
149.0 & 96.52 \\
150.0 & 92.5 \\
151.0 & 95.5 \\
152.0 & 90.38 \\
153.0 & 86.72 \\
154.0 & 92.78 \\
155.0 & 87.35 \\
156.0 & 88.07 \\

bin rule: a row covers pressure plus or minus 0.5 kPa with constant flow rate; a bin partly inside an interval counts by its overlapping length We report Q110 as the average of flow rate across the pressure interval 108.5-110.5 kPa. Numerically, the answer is 107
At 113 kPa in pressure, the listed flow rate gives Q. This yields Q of 101.3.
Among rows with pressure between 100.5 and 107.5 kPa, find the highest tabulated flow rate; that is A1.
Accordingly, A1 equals 108.9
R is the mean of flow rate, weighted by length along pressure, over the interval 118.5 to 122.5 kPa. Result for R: 95.7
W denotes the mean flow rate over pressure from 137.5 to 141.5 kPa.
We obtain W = 93.2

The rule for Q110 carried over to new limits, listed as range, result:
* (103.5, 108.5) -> 107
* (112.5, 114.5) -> 98.2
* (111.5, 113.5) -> 101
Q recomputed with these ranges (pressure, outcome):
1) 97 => 104.1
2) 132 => 90.66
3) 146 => 95.78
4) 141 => 95.34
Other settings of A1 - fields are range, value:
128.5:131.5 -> 94.83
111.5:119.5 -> 101.3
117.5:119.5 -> 94.69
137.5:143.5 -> 98.78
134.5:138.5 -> 91.57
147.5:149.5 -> 96.52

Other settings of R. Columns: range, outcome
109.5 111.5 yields 104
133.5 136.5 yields 91.2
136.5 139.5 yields 89.2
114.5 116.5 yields 95.9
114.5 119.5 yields 95.7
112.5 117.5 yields 97.3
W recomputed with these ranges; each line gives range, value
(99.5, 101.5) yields 103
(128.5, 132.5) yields 92.5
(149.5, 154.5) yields 91.6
